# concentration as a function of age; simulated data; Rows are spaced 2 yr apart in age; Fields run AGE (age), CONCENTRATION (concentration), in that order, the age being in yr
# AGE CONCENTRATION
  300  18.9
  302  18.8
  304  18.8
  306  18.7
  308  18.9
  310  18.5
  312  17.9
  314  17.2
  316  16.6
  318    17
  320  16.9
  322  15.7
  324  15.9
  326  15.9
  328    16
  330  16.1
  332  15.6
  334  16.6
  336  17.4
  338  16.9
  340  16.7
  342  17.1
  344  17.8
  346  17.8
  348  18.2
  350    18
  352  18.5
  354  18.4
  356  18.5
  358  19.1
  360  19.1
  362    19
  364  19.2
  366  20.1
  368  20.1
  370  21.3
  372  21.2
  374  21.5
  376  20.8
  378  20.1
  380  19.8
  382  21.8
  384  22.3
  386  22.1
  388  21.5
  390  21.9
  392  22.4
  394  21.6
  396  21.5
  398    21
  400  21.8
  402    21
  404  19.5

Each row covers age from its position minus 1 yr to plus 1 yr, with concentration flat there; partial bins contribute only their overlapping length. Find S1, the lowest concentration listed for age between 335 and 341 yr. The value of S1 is 16.7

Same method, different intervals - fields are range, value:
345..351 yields 17.8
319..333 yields 15.6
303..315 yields 17.2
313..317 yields 16.6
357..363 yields 19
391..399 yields 21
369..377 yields 20.8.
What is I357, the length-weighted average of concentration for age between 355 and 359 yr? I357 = 18.8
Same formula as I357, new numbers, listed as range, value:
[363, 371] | 20.2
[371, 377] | 21.2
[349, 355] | 18.3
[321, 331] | 15.9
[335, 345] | 17.2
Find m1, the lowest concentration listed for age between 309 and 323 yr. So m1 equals 15.7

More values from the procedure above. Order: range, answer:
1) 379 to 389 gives 19.8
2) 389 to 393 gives 21.9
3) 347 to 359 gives 18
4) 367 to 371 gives 20.1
